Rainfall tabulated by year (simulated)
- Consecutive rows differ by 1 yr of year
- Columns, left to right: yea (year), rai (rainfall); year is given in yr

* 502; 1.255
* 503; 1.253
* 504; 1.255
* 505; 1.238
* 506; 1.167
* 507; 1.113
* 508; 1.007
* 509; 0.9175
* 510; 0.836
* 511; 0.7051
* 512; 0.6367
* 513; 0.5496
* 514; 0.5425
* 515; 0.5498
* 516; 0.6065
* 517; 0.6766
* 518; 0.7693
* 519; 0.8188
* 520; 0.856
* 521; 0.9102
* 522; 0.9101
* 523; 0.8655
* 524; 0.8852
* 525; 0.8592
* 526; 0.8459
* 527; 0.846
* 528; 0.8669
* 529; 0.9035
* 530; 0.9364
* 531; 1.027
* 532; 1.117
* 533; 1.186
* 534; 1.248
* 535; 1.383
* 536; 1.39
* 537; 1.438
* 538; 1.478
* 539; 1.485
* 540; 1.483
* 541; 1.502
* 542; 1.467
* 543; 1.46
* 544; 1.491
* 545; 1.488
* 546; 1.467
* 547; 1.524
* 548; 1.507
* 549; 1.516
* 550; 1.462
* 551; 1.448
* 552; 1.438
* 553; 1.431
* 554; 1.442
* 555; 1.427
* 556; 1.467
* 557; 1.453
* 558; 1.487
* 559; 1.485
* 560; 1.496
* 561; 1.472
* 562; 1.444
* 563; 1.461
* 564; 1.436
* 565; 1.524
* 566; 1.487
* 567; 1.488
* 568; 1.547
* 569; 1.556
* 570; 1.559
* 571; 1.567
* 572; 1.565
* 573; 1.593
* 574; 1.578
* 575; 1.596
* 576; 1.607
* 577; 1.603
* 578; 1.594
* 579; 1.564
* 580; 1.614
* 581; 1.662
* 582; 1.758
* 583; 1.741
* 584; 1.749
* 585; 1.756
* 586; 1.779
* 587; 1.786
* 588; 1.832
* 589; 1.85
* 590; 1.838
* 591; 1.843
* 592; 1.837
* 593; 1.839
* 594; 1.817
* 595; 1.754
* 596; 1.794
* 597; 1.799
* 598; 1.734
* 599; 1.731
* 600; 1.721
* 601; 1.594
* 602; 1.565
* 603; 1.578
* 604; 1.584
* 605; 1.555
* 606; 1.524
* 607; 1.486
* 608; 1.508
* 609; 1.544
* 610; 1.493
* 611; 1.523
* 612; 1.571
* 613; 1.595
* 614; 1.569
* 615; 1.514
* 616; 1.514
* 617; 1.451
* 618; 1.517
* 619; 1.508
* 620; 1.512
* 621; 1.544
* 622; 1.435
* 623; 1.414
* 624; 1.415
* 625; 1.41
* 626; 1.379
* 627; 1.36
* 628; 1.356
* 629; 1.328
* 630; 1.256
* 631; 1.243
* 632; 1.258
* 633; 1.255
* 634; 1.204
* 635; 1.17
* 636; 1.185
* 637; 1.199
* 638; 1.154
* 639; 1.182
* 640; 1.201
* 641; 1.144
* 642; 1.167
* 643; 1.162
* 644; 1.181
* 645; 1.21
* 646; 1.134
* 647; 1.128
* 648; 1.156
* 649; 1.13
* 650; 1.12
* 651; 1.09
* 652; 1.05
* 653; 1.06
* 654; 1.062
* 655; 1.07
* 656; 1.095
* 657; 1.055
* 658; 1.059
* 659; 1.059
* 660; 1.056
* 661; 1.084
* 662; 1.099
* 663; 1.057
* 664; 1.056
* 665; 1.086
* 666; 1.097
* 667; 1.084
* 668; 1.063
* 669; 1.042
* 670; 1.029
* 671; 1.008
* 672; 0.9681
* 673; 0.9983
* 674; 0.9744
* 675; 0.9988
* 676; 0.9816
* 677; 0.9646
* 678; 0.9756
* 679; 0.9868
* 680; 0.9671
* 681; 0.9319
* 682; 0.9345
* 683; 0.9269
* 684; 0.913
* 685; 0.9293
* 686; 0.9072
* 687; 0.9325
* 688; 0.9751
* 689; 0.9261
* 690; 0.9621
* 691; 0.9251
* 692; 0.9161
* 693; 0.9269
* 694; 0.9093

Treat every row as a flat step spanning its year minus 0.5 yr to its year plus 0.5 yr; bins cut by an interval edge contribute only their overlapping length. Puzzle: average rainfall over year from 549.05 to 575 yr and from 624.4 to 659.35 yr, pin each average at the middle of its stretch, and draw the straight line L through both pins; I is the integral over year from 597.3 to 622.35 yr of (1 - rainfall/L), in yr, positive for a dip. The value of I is -4.8 yr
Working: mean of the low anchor 1.49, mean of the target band 1.56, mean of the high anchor 1.18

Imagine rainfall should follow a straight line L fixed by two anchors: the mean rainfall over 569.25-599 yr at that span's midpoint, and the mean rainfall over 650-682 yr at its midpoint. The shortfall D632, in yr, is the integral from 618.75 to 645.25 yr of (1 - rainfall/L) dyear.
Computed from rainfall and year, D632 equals 0.59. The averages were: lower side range 1.71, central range 1.29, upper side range 1.04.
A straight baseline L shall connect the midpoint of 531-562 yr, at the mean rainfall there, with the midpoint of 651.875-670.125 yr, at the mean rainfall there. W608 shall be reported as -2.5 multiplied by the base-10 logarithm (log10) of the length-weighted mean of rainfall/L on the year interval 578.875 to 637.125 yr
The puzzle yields -0.25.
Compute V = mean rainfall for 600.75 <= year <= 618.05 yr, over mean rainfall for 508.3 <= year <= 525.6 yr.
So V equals 2.0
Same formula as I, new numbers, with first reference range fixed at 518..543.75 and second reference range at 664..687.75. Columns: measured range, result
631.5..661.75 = -3.6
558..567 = -3.2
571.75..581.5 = -4.7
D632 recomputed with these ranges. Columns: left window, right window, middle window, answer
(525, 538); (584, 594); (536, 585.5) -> -2.6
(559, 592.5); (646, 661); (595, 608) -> -1.7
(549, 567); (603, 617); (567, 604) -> -4.6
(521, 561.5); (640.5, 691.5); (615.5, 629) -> -3.7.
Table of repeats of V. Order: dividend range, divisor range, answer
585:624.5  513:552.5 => 1.43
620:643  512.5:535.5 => 1.47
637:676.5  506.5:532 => 1.32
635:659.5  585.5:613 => 0.67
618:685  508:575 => 0.93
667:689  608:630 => 0.66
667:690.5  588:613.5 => 0.58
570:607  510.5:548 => 1.58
